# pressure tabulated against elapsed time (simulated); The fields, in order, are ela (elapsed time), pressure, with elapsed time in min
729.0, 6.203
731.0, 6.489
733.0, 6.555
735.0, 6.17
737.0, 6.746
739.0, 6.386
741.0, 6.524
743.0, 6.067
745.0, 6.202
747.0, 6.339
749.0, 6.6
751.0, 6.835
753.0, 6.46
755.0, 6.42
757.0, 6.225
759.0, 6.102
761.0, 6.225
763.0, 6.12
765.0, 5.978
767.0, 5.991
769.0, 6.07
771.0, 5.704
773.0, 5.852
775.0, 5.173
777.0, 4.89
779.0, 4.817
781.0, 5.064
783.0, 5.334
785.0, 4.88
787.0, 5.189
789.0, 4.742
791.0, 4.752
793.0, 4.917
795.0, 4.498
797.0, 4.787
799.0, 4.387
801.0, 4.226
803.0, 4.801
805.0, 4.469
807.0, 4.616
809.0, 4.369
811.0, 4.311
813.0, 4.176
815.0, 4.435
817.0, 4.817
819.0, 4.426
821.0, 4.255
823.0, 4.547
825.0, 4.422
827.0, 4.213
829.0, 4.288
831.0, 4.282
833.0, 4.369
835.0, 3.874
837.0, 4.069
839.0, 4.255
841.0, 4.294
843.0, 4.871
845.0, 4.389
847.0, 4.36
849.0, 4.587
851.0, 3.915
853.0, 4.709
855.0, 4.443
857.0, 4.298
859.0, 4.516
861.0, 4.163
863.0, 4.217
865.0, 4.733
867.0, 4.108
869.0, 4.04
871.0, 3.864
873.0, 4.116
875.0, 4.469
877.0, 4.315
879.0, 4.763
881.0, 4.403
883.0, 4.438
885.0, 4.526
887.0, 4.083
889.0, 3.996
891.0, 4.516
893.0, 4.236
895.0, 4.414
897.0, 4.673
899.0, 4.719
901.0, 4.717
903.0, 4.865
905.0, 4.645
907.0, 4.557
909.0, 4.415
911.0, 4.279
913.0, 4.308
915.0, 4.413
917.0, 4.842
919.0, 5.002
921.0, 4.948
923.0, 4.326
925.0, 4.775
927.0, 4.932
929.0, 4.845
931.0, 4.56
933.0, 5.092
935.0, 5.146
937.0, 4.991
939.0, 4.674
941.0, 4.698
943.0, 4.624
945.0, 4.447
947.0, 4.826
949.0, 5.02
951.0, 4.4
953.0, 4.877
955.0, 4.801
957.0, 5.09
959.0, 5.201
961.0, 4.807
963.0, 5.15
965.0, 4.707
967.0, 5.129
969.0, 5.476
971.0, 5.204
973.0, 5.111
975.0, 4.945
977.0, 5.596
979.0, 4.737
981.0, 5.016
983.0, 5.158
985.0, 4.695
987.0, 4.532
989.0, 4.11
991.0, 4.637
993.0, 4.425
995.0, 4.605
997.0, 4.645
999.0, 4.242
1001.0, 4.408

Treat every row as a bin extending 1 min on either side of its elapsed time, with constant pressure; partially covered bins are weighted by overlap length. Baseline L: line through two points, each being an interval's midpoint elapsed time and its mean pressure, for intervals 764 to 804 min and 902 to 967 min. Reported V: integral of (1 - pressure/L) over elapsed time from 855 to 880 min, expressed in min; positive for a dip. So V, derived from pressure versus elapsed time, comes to 3.1 min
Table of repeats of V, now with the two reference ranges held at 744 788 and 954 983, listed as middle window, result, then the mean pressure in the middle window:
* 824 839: 3.7 min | 4.22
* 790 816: 5.4 min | 4.52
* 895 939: 4.7 min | 4.71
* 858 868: 2.1 min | 4.35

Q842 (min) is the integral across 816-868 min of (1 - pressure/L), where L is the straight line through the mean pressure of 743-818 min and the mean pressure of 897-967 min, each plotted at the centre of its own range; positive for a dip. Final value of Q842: 7.5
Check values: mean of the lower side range 5.33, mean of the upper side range 4.76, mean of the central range 4.36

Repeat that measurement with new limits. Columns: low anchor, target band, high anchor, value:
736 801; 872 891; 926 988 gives 3.2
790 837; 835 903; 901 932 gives 2.7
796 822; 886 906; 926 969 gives 1.0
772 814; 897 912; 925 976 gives 0.8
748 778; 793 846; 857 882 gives 7.3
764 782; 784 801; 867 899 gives 1.8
